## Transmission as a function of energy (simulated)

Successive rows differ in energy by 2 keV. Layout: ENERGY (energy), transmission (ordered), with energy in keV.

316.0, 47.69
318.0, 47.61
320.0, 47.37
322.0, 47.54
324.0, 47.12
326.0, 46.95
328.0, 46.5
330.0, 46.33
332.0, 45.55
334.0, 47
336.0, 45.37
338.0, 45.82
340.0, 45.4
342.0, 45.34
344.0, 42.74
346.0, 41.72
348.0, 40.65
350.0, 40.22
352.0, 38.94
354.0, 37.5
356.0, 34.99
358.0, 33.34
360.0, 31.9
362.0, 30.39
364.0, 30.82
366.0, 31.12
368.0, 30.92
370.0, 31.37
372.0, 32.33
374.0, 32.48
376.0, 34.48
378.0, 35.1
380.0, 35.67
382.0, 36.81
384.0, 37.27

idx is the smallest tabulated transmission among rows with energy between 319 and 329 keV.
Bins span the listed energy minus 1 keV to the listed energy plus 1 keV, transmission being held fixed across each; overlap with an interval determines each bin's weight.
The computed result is 46.5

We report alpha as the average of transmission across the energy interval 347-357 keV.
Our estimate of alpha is 38.5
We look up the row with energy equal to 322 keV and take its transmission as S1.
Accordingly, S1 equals 47.54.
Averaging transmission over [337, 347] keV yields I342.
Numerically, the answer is 44.2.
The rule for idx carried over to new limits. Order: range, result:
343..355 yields 37.5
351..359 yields 33.34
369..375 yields 31.37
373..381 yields 32.48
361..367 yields 30.39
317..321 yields 47.37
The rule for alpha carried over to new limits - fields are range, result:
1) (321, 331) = 46.9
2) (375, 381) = 35.1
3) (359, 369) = 31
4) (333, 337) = 46.2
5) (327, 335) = 46.3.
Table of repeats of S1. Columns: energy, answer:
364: 30.82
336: 45.37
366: 31.12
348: 40.65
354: 37.5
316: 47.69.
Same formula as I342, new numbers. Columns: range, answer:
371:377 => 33.1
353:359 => 35.3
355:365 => 32.3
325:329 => 46.7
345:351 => 40.9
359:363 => 31.1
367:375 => 31.8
